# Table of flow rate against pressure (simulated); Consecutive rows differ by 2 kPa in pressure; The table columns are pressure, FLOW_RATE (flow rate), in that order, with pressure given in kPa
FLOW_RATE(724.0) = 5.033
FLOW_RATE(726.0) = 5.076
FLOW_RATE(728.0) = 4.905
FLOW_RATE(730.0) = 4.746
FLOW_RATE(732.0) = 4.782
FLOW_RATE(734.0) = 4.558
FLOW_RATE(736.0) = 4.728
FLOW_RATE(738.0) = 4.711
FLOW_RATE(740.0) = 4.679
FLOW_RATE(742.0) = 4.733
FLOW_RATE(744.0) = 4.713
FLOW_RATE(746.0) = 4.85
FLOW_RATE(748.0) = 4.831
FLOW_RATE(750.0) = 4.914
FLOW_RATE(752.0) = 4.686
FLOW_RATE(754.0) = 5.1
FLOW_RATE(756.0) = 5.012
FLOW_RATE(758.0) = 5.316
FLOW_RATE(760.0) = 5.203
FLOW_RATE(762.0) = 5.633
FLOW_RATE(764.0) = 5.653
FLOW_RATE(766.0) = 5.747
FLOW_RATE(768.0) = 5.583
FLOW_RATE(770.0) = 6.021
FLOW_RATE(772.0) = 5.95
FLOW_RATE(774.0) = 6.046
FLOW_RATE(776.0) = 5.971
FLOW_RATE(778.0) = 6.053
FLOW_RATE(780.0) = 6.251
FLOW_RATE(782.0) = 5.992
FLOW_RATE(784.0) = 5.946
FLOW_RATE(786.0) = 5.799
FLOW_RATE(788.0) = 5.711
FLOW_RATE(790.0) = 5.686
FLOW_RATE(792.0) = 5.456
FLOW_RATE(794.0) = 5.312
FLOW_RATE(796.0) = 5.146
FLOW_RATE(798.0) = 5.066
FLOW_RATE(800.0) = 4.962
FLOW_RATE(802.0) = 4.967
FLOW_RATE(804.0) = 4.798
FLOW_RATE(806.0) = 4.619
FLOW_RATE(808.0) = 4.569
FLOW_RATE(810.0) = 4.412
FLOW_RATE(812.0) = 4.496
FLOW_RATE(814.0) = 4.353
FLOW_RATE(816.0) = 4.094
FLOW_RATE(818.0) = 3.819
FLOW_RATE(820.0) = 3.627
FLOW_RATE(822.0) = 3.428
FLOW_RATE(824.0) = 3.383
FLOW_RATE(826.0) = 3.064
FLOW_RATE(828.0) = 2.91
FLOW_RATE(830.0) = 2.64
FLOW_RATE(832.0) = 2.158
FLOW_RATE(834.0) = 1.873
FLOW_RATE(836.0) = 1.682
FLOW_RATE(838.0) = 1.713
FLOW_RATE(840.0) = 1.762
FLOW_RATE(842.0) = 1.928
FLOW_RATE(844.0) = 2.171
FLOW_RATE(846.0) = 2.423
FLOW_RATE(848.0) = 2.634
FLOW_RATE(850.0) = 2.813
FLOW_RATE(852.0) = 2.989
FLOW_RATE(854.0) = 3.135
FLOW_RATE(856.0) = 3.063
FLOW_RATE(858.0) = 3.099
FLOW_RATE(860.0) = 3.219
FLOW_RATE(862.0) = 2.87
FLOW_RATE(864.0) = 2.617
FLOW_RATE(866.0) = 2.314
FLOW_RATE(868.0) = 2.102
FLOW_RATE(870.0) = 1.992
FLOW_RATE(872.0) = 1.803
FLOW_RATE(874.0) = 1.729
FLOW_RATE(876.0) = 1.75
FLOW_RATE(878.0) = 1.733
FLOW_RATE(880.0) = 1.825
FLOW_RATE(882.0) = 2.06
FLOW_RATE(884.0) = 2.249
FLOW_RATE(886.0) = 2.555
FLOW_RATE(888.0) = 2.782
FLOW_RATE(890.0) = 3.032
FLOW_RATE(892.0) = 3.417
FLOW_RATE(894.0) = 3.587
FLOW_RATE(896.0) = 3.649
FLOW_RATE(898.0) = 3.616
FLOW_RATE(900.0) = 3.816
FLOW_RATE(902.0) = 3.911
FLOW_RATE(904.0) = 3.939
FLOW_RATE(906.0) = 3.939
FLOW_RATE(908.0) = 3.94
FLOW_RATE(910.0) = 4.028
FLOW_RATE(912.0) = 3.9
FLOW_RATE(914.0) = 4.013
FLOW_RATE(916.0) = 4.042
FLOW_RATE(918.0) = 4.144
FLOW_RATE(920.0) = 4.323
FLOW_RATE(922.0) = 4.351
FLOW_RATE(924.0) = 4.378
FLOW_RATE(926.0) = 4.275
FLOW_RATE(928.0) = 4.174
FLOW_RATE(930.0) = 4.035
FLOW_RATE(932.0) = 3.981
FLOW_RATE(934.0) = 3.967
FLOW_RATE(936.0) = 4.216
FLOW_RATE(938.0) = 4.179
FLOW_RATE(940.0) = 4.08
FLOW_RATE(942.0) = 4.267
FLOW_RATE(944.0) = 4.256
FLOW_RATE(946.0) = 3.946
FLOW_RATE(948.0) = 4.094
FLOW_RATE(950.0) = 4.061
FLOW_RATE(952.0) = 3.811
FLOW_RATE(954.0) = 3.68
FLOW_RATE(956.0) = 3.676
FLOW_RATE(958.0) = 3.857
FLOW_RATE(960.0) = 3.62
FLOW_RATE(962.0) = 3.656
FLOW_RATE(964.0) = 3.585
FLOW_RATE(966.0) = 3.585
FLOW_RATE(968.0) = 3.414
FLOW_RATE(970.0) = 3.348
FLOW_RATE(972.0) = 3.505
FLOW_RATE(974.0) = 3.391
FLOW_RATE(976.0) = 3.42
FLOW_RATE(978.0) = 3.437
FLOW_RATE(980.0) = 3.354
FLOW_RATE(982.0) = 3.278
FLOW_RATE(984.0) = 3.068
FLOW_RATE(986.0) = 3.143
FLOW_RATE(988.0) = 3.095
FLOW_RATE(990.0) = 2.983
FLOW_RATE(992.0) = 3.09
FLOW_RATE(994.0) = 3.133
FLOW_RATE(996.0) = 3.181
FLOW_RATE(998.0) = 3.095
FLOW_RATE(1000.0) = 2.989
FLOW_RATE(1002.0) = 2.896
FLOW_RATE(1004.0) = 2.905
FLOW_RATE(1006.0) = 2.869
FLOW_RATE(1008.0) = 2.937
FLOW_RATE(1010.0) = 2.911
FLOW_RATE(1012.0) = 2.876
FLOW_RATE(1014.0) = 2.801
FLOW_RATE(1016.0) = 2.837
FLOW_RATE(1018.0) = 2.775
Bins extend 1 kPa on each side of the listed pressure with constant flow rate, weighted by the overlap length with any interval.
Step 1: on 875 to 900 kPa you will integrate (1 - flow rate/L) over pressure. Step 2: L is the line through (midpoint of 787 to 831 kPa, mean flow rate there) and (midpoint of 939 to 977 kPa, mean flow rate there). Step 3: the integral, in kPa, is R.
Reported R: 8.1 kPa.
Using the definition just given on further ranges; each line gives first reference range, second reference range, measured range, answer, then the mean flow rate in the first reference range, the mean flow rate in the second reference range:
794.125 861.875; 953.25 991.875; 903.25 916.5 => -2.21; 3.38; 3.42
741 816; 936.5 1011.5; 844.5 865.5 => 7.84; 5.27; 3.46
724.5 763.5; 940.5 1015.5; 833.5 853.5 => 9.52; 4.92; 3.39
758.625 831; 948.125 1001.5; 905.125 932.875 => -1.60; 4.96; 3.41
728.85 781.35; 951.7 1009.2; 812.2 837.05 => 8.19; 5.25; 3.3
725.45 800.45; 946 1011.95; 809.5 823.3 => 2.35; 5.31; 3.35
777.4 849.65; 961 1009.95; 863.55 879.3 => 7.41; 4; 3.22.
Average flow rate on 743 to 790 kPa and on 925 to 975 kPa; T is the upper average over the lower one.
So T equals 0.70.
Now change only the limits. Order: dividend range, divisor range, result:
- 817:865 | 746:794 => 0.49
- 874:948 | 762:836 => 0.76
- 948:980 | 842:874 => 1.41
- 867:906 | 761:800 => 0.48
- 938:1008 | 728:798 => 0.65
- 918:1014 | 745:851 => 0.81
